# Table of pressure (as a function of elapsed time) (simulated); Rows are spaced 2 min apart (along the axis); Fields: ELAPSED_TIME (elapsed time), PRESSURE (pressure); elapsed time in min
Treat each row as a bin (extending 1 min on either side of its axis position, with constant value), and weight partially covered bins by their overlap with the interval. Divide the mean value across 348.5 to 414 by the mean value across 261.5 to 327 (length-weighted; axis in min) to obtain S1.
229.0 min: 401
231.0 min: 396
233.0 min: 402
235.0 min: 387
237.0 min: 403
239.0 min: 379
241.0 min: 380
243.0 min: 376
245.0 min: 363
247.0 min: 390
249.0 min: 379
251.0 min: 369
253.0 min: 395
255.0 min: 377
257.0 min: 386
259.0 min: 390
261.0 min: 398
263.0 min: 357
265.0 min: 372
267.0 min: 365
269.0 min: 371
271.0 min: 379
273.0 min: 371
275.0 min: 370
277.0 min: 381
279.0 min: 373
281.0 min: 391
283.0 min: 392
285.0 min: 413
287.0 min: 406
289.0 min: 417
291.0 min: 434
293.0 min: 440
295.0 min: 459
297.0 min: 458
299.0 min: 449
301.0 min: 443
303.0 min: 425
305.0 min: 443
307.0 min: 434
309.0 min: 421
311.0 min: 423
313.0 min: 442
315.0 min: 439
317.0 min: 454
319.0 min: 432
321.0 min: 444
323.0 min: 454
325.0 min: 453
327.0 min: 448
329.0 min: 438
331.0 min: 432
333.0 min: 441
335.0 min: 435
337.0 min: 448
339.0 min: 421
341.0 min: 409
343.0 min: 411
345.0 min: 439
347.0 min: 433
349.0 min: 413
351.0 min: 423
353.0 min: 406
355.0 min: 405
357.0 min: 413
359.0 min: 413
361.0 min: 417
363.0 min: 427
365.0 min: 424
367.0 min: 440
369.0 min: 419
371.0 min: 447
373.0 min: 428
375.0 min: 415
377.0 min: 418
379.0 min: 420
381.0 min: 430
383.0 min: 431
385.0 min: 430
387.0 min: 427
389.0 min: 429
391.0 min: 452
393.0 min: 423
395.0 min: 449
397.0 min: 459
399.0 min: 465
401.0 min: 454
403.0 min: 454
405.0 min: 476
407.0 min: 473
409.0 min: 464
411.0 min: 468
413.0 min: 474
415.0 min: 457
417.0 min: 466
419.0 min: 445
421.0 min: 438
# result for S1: 1.05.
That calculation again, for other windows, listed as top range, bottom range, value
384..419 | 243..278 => 1.20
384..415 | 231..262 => 1.18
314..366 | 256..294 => 1.10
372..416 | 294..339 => 1.01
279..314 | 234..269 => 1.12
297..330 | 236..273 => 1.16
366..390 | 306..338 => 0.97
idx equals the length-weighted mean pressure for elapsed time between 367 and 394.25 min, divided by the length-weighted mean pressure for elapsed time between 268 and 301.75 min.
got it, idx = 1.05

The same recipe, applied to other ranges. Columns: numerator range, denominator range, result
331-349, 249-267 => 1.13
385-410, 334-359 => 1.07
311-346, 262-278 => 1.18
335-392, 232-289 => 1.11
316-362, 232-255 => 1.12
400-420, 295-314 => 1.06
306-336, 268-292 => 1.12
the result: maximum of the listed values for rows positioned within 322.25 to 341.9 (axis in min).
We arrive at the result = 454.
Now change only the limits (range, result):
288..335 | 459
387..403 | 465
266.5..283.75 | 392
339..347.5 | 439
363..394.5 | 452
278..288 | 413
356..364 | 427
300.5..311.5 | 443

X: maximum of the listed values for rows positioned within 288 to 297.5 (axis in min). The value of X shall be 459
